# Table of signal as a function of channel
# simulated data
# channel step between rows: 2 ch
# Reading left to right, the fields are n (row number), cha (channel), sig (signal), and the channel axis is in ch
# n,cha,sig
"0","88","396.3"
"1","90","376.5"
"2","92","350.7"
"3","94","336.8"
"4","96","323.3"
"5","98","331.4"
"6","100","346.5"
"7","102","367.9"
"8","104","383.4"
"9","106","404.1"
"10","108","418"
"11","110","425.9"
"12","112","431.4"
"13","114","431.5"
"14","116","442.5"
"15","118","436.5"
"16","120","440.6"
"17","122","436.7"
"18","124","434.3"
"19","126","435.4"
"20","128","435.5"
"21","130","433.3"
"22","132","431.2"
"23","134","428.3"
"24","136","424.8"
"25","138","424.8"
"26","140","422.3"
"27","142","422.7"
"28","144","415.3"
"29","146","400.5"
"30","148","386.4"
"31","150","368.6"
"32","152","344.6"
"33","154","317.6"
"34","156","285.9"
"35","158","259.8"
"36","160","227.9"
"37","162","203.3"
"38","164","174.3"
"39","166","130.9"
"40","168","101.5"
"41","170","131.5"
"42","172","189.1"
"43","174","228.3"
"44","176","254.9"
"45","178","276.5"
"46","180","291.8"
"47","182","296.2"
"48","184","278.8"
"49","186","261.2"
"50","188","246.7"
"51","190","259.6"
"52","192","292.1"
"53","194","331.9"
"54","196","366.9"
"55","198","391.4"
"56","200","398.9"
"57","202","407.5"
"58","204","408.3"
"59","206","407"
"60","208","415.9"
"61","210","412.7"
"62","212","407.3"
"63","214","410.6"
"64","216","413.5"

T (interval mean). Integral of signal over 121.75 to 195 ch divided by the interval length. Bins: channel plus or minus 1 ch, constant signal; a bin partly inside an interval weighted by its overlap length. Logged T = 315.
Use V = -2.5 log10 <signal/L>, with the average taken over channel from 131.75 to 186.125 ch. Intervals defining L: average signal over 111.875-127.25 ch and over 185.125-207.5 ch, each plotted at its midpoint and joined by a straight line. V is 0.30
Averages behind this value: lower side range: 436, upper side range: 345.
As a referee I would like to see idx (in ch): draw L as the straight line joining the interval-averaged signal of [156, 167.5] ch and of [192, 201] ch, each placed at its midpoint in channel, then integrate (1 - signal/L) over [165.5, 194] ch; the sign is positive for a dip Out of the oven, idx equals 5.2 ch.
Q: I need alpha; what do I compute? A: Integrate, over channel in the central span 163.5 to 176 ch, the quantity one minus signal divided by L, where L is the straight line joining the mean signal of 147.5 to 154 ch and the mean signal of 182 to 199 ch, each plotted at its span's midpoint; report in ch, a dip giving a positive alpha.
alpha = 6.2 ch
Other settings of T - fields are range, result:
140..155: 382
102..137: 426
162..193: 227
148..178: 237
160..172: 158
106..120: 430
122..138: 432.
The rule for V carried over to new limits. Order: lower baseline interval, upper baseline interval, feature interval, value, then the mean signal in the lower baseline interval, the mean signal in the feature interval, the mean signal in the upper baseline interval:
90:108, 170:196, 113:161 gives -0.23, 360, 395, 266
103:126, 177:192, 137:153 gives -0.11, 426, 398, 274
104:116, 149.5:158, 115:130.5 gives -0.12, 421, 437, 319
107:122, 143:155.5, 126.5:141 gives -0.08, 433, 429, 369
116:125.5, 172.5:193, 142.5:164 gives 0.11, 438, 317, 267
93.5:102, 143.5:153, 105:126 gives -0.21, 338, 430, 381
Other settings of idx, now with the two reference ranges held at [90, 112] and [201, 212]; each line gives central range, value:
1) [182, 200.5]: 4.3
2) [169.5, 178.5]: 4.1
